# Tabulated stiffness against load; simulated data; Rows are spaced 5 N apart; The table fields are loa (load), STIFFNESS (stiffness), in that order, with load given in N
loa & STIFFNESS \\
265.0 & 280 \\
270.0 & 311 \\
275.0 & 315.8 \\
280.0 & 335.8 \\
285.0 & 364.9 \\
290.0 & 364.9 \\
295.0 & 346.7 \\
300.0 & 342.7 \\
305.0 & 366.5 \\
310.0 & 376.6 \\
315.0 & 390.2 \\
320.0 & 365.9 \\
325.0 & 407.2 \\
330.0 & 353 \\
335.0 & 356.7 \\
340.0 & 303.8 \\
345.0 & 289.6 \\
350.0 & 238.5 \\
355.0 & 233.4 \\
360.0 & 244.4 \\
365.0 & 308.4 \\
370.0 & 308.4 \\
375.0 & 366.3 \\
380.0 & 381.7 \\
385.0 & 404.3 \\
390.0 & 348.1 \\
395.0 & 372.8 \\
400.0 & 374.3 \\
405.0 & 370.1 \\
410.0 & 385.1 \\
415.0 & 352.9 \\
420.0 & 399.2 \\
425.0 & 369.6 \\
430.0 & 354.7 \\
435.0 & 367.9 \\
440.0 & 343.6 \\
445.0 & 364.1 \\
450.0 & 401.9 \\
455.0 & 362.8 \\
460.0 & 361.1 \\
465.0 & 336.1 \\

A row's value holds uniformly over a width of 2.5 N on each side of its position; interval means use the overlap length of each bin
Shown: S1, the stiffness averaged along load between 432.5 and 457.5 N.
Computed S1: 368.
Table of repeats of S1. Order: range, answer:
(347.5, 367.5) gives 256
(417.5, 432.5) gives 374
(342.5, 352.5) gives 264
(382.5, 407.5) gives 374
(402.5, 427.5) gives 375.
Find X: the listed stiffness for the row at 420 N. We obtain 399.2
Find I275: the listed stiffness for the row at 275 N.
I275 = 315.8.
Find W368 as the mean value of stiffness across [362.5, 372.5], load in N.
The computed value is 308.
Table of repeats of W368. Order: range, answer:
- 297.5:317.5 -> 369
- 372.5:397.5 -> 375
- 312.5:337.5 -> 375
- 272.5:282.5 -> 326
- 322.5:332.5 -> 380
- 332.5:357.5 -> 284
